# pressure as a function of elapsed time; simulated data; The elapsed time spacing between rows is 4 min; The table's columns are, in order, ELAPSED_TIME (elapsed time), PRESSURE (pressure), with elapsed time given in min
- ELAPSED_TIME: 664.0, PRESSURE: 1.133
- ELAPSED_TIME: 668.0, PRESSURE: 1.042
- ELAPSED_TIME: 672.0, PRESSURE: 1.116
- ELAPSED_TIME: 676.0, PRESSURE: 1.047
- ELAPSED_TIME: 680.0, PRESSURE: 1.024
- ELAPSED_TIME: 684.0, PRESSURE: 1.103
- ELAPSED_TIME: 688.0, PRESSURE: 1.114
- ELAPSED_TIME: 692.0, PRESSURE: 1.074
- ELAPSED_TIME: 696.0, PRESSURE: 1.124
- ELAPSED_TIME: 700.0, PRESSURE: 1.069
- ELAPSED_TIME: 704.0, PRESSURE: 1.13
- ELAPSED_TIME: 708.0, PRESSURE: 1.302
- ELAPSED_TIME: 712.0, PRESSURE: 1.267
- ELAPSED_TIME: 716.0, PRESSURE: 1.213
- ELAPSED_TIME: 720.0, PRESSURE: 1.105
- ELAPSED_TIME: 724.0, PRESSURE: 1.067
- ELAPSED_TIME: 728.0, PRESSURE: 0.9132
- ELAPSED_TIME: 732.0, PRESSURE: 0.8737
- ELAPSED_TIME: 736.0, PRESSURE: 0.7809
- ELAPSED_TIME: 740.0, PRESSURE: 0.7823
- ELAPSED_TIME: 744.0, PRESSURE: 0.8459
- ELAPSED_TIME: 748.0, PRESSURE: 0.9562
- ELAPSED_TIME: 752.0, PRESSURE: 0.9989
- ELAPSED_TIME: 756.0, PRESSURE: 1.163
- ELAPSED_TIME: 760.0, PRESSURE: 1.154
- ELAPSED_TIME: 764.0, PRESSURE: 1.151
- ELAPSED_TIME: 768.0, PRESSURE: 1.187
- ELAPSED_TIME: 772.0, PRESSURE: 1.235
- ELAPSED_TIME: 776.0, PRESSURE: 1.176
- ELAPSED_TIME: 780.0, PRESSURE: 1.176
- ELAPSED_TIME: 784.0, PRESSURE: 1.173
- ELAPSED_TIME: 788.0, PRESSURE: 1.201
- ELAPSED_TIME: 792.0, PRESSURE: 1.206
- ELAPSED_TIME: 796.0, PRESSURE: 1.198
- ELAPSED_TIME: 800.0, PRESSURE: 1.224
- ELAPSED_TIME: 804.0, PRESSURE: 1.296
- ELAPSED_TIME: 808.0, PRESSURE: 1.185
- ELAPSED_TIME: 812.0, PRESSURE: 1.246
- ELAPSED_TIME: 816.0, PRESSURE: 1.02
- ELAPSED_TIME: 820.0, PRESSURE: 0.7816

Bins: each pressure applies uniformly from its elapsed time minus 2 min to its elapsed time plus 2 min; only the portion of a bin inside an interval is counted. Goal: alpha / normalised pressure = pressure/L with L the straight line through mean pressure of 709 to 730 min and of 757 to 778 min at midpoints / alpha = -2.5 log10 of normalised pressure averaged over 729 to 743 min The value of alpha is 0.36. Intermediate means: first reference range 1.12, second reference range 1.18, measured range 0.822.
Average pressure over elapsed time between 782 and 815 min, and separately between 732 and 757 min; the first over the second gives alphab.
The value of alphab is 1.33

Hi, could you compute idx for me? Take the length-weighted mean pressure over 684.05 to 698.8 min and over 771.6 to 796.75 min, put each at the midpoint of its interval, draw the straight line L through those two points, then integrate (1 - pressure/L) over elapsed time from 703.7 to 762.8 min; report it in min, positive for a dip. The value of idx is 5.47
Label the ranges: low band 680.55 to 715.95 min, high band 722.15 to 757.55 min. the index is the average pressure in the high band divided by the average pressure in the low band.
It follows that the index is 0.81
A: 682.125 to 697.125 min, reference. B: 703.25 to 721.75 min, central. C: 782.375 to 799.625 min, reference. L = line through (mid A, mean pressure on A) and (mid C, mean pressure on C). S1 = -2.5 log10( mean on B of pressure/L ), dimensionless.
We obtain -0.08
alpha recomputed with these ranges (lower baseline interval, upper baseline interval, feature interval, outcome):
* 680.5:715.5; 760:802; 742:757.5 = 0.190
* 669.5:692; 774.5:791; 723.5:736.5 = 0.240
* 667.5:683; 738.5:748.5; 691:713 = -0.186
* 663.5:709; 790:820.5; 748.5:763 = 0.043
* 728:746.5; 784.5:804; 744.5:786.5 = -0.107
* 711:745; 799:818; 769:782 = -0.086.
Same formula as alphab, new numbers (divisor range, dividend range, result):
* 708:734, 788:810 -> 1.12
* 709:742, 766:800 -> 1.18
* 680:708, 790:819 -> 1.06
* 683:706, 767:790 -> 1.08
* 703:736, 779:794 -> 1.09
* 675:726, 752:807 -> 1.05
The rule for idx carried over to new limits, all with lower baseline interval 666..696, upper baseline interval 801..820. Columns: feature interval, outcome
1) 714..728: 0.0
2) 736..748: 3.0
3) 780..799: -1.0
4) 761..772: -0.6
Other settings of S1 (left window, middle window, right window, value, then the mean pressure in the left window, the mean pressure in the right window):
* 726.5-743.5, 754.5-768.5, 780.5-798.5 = -0.15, 0.836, 1.19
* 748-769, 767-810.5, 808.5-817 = -0.06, 1.11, 1.16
